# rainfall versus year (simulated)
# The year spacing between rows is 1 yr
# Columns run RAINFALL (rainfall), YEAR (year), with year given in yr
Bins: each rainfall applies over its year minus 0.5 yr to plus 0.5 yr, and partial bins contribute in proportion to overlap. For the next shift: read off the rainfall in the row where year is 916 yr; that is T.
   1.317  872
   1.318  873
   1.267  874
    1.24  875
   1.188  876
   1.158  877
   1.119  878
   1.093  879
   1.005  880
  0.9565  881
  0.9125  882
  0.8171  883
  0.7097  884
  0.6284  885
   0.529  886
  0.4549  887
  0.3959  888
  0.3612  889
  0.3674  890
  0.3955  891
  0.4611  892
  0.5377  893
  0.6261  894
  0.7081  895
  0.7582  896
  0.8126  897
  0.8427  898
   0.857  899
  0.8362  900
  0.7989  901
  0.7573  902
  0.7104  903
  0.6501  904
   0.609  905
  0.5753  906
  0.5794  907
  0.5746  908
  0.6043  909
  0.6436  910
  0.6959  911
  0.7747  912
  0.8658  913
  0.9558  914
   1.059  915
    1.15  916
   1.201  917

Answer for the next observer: 1.15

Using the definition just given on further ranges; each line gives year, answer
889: 0.3612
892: 0.4611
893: 0.5377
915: 1.059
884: 0.7097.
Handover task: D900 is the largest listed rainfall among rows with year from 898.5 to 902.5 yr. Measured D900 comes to 0.857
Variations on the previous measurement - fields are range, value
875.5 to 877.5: 1.188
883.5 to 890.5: 0.7097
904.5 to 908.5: 0.609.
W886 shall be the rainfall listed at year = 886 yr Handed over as 0.529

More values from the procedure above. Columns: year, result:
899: 0.857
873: 1.318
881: 0.9565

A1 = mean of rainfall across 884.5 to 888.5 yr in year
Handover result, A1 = 0.502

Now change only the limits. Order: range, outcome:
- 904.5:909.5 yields 0.589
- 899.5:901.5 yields 0.818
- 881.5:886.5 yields 0.719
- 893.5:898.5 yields 0.75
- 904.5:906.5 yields 0.592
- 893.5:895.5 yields 0.667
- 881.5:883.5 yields 0.865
